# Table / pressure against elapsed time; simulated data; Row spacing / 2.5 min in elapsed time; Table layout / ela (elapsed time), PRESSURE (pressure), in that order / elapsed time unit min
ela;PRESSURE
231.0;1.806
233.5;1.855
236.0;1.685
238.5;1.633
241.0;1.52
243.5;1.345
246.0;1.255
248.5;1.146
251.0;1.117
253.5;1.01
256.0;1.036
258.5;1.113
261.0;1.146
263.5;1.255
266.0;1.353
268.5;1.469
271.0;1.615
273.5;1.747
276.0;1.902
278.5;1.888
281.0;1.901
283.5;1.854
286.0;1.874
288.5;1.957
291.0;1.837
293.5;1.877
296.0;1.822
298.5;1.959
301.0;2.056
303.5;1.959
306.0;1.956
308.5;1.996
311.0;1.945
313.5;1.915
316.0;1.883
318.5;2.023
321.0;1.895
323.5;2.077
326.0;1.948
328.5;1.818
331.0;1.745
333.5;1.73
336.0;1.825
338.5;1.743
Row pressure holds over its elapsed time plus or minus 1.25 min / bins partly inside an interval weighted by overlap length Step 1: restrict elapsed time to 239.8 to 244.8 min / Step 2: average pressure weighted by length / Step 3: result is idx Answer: 1.43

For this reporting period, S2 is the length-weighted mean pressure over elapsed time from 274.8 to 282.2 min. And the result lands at 1.9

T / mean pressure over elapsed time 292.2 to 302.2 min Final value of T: 1.93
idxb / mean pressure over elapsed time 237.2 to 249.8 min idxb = 1.38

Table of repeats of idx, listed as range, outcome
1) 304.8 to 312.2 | 1.97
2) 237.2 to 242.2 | 1.58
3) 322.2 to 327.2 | 2.01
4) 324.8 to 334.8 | 1.81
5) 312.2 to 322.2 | 1.93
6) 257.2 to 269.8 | 1.27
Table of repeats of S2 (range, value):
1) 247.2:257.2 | 1.08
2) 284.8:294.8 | 1.89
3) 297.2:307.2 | 1.98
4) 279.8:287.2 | 1.88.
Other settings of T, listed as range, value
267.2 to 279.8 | 1.72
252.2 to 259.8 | 1.05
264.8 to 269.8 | 1.41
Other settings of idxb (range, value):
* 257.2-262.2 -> 1.13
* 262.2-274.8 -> 1.49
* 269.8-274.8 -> 1.68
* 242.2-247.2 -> 1.3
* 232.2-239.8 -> 1.72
